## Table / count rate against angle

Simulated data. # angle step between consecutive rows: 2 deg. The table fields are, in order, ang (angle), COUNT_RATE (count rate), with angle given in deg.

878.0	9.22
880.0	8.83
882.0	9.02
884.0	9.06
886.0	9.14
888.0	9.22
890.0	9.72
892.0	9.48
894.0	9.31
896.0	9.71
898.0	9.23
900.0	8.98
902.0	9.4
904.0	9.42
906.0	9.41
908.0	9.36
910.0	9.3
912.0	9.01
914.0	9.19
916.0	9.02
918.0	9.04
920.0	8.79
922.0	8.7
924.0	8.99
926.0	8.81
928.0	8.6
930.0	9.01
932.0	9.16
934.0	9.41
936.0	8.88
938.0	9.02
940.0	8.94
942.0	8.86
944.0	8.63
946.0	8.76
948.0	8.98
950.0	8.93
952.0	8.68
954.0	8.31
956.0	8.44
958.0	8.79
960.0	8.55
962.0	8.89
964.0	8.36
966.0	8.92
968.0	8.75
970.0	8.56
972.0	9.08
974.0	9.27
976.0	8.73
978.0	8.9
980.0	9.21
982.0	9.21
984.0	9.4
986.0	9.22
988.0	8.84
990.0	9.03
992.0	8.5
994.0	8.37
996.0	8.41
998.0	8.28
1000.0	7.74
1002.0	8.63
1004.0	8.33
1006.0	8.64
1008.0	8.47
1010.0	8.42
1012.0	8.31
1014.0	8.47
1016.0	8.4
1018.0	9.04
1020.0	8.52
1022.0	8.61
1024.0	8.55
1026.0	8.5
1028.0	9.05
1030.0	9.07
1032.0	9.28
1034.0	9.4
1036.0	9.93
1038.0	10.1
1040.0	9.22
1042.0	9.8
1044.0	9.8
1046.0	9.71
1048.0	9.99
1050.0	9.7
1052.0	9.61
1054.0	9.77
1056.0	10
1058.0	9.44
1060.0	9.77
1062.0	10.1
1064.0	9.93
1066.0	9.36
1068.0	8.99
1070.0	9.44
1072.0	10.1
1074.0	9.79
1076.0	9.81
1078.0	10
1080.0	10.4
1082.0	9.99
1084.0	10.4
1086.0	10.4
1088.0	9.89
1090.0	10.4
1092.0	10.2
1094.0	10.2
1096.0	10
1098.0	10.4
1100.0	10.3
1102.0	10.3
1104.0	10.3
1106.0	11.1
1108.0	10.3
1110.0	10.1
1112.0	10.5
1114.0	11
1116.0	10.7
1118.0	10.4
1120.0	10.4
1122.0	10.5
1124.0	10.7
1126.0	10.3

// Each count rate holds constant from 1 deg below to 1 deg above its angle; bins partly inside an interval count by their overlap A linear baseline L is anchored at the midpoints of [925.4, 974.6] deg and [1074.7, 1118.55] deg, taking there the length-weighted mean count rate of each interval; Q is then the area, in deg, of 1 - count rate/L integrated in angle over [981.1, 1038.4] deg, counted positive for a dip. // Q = 4.0 deg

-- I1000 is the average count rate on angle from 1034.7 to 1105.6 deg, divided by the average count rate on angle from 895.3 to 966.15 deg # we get 1.11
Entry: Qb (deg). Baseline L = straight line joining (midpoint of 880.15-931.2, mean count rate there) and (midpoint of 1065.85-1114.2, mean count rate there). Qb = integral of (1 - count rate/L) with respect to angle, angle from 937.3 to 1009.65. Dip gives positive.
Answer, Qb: 5.9 deg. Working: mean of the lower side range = 9.15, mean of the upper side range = 10.1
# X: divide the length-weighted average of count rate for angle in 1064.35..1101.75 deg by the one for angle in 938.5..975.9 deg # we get 1.14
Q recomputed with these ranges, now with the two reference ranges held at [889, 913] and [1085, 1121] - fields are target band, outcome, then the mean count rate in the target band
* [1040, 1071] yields 1.4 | 9.68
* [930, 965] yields 2.9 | 8.81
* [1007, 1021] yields 2.0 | 8.52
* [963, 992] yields 2.4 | 8.95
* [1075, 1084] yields 0.2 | 10.1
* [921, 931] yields 0.7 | 8.82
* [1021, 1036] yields 1.5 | 8.99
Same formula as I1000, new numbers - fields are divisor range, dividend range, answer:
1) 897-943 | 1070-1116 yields 1.13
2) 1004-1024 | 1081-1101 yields 1.20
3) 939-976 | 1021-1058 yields 1.08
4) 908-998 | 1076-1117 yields 1.16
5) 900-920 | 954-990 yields 0.96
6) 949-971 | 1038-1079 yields 1.12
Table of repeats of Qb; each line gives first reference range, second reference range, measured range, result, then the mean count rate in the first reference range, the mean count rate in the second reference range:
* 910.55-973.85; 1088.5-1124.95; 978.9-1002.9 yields 1.5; 8.85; 10.4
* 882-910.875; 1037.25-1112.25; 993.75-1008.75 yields 2.1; 9.33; 9.98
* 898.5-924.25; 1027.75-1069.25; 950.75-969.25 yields 1.3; 9.13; 9.63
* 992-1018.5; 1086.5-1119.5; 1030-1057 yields -1.5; 8.42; 10.4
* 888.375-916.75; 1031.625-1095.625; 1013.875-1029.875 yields 1.7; 9.32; 9.85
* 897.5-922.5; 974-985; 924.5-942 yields 0.3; 9.15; 9.11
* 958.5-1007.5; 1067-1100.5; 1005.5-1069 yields 1.3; 8.74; 10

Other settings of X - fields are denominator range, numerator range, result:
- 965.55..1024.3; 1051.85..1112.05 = 1.15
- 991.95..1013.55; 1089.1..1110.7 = 1.23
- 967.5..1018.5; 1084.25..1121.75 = 1.19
